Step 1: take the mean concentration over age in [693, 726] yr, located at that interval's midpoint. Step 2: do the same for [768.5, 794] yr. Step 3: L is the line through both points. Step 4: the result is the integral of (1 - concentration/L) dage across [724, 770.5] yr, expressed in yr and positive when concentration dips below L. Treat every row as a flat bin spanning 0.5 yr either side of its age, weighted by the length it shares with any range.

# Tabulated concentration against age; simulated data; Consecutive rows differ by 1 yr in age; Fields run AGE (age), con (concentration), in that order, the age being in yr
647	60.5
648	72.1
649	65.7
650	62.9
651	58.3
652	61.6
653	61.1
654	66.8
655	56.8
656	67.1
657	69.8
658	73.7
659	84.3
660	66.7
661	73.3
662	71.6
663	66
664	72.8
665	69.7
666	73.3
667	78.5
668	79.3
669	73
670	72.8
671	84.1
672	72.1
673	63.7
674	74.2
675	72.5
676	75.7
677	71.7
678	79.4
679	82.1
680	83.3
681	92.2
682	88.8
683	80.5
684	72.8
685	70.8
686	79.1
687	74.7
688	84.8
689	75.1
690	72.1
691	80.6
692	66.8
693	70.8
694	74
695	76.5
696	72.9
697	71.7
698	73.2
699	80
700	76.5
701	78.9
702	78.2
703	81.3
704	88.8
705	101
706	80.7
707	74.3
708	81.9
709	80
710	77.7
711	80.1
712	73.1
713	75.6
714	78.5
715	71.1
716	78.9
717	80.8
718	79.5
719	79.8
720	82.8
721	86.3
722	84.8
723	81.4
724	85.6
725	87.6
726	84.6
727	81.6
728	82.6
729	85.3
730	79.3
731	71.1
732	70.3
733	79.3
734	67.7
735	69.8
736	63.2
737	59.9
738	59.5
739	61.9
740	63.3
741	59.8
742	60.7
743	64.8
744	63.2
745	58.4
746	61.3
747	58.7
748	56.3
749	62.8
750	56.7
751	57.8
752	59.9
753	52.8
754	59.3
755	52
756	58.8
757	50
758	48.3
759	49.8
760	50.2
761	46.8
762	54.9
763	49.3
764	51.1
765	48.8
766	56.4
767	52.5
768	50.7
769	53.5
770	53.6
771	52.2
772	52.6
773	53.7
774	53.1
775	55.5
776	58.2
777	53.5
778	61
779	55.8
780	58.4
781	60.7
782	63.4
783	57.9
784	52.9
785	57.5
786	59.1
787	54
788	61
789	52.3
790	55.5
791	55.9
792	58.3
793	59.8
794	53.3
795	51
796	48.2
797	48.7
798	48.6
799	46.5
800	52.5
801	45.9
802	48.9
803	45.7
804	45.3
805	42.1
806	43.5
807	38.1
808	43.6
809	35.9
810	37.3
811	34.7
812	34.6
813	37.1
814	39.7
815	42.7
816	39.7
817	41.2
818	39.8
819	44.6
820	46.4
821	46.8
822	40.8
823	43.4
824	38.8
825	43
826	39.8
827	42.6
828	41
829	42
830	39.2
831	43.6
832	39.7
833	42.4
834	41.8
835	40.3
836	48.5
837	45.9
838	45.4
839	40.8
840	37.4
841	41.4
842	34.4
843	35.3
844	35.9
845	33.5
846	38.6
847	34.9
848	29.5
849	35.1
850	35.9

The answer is 4.2 yr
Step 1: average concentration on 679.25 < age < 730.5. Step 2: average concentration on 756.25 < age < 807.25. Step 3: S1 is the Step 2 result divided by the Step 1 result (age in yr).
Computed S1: 0.66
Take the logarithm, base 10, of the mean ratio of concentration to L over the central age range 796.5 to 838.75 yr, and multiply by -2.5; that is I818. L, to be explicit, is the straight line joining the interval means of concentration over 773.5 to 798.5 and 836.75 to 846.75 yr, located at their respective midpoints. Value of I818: 0.08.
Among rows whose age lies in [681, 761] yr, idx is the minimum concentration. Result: 46.8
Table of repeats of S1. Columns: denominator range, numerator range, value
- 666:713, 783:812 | 0.63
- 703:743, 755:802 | 0.70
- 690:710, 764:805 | 0.69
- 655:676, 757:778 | 0.72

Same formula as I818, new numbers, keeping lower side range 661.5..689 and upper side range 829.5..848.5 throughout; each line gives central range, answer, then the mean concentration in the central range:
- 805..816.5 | 0.17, 39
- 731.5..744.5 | -0.05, 64.9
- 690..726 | -0.15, 79.2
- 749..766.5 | 0.08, 53.4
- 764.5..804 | -0.05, 53.9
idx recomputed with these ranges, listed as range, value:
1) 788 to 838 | 34.6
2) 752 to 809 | 35.9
